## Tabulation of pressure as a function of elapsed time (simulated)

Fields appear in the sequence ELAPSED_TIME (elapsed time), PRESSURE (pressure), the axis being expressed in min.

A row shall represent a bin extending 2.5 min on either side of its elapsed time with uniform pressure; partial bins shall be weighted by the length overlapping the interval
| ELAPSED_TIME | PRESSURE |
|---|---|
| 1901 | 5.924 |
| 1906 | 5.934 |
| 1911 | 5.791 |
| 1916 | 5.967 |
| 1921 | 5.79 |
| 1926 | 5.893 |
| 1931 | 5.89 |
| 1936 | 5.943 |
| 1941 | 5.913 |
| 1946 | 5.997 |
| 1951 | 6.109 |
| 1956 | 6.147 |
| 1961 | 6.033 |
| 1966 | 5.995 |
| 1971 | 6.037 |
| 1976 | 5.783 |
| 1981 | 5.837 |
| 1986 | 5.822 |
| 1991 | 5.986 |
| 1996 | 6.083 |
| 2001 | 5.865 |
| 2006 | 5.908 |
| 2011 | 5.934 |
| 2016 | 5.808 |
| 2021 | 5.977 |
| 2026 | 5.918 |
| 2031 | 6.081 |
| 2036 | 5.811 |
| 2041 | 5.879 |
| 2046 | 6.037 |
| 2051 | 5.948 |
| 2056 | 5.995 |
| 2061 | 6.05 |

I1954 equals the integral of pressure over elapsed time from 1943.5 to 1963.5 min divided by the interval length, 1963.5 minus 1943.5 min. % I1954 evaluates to 6.07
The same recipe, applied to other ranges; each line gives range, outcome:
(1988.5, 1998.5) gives 6.03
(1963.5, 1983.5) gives 5.91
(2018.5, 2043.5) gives 5.93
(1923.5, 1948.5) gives 5.93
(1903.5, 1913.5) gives 5.86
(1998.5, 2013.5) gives 5.9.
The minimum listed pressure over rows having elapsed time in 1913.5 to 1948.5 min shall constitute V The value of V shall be 5.79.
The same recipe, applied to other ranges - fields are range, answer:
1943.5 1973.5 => 5.995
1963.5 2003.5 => 5.783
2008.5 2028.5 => 5.808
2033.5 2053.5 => 5.811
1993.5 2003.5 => 5.865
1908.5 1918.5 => 5.791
